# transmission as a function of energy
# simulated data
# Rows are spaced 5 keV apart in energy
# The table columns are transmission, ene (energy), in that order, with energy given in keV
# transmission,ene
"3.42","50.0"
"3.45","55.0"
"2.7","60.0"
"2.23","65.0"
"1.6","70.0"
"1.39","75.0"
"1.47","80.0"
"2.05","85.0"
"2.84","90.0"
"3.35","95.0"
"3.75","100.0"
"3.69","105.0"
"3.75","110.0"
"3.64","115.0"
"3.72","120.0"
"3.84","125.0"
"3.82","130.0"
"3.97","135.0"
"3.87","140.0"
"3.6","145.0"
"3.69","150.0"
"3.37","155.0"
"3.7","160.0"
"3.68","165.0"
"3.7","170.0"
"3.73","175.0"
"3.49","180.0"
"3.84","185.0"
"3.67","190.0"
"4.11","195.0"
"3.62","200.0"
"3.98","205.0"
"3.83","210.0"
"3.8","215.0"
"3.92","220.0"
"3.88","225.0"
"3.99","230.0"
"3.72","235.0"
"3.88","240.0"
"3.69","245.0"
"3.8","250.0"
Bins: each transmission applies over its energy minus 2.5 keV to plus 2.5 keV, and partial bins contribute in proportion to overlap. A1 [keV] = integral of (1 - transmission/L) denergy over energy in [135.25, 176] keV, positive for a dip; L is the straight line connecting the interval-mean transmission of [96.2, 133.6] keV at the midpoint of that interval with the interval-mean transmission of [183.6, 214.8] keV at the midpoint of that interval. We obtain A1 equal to 1.1 keV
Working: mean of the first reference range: 3.74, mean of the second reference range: 3.84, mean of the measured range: 3.68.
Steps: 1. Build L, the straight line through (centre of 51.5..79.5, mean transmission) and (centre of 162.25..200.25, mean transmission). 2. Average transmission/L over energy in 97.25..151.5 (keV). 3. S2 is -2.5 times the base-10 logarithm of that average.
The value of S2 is -0.25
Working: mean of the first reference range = 2.26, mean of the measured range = 3.76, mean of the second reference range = 3.74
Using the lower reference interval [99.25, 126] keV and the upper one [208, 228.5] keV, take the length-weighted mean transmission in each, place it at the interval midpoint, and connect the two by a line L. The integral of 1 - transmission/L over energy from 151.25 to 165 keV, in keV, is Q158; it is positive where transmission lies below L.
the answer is 0.8 keV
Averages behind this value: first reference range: 3.72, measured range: 3.58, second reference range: 3.86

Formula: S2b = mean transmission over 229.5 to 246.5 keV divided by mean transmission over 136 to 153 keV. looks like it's 1.02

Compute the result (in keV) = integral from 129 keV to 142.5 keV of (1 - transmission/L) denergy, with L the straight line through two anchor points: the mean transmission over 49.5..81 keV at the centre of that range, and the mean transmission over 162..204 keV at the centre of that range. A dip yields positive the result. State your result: -3.2 keV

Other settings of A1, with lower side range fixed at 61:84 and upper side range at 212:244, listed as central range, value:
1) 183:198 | -2.3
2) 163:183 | -3.5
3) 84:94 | -3.2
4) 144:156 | -3.3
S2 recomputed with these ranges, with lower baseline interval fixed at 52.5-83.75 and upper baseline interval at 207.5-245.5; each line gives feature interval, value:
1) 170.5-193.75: -0.10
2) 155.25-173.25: -0.15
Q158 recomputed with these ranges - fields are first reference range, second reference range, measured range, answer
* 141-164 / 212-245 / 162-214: -0.6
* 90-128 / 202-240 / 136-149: -0.2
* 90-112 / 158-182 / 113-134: -1.1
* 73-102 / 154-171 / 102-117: -4.7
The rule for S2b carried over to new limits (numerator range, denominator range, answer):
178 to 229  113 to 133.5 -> 1.01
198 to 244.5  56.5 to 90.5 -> 1.89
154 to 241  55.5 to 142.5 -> 1.24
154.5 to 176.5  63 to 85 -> 2.15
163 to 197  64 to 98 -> 1.74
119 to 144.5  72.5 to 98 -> 1.70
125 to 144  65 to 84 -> 2.37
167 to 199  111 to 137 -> 0.99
